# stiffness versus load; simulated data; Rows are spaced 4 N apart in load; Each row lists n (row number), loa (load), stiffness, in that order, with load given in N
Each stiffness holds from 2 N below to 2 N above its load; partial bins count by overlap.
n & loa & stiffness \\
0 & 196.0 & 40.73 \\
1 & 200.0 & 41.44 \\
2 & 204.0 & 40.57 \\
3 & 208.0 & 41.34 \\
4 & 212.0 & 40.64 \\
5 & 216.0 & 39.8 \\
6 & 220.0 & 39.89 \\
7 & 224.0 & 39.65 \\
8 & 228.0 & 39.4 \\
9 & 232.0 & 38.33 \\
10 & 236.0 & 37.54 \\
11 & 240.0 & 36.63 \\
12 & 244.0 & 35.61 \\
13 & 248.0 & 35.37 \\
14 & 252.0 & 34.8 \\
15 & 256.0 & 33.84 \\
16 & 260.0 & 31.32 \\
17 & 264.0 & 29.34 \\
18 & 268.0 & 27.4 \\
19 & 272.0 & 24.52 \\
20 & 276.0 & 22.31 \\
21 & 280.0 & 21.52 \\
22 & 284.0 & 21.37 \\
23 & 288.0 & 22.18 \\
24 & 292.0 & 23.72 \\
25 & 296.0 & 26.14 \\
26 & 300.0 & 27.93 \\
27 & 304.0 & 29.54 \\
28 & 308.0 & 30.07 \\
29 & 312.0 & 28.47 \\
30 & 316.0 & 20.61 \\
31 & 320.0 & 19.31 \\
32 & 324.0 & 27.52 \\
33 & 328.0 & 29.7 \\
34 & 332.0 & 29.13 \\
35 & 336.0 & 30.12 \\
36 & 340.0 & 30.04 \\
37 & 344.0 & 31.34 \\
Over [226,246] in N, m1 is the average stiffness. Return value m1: 37.5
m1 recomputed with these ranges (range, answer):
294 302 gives 27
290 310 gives 27.5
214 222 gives 39.8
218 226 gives 39.8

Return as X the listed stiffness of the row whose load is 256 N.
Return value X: 33.84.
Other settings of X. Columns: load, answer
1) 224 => 39.65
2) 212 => 40.64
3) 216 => 39.8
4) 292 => 23.72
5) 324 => 27.52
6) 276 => 22.31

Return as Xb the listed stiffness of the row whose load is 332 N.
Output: 29.13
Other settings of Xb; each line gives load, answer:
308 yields 30.07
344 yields 31.34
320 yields 19.31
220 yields 39.89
